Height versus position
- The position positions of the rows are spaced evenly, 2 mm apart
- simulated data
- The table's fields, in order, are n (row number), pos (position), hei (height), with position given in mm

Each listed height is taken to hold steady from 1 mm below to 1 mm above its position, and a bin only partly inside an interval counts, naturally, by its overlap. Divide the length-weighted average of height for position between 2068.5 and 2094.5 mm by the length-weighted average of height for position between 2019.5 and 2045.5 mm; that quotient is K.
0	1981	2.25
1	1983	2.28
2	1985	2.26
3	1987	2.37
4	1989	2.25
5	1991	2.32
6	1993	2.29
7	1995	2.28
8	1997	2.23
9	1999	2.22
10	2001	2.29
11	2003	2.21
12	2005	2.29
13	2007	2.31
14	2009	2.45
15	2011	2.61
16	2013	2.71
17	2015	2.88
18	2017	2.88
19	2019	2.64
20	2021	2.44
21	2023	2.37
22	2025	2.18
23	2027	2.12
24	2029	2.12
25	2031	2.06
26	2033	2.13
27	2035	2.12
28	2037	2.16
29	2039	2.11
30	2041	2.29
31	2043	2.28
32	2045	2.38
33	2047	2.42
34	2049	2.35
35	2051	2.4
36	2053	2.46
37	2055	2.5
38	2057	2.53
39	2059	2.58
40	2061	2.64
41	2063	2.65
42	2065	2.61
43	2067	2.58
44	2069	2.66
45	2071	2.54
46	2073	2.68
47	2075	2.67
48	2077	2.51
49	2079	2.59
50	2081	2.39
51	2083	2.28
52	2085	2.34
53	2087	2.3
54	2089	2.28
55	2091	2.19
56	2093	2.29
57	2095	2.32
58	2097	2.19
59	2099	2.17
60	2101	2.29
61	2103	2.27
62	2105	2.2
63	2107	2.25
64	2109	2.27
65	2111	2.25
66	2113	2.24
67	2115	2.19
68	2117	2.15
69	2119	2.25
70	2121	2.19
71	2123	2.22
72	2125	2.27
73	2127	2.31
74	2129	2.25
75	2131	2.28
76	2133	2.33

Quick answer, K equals 1.1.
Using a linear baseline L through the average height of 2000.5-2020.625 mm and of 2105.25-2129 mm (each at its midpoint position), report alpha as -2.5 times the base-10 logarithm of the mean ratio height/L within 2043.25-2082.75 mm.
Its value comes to -0.06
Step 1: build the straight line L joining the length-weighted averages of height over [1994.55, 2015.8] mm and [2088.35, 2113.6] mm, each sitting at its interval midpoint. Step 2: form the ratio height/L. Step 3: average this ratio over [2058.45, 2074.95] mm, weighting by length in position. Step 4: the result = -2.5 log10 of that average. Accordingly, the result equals -0.14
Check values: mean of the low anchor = 2.41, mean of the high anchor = 2.25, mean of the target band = 2.62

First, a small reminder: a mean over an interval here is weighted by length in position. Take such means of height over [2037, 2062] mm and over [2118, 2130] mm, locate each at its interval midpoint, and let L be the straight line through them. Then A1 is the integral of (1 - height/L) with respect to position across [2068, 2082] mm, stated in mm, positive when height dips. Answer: -1.4 mm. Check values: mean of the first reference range 2.4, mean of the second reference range 2.25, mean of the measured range 2.58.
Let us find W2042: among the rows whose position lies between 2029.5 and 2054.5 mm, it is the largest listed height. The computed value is 2.46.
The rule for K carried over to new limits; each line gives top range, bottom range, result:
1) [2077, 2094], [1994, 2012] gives 1.01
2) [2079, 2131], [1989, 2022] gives 0.93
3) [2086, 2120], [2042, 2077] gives 0.89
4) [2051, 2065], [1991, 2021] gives 1.04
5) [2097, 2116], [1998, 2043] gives 0.95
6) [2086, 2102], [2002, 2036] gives 0.95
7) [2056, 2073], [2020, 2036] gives 1.19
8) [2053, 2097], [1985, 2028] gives 1.03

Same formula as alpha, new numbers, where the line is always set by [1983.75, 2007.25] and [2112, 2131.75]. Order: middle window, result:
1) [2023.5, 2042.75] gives 0.05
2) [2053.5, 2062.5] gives -0.14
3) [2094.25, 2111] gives 0.00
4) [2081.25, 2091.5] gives -0.02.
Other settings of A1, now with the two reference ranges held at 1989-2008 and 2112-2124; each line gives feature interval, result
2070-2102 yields -2.20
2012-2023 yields -2.04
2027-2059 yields -0.64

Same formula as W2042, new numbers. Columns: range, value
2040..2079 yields 2.68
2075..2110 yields 2.67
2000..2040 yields 2.88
